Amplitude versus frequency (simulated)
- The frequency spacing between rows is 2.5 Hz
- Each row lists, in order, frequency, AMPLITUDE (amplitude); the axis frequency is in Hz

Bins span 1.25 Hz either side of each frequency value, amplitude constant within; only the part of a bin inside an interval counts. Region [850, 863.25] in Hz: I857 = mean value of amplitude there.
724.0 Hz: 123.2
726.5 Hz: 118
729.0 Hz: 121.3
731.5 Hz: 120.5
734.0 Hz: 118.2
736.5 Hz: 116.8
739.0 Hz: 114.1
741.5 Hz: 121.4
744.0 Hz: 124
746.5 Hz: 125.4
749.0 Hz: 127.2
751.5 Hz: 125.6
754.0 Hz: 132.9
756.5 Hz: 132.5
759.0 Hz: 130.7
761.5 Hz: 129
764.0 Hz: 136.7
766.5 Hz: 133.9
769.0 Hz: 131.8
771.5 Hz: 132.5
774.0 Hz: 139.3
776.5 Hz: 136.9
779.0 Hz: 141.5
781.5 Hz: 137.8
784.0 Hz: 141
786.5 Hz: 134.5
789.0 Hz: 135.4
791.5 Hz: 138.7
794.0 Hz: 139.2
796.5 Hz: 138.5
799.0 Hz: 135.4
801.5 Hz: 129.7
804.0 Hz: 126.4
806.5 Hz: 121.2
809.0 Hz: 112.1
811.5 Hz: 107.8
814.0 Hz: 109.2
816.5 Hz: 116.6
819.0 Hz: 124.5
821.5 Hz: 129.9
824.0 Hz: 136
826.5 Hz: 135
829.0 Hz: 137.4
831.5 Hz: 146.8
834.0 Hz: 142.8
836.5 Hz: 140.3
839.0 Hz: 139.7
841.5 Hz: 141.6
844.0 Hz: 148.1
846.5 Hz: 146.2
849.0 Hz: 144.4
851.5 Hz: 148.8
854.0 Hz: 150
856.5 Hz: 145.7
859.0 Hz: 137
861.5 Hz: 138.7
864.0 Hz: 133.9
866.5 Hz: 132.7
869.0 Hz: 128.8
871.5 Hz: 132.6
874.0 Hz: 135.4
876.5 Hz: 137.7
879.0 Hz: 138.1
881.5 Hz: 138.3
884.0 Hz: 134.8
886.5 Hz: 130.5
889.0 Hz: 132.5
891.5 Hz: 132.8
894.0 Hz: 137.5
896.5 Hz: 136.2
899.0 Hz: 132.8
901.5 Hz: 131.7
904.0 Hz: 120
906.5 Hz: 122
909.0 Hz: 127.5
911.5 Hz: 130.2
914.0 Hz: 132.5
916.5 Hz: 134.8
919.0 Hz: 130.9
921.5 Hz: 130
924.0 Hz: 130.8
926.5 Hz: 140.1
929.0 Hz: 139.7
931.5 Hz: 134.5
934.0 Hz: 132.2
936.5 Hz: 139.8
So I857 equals 144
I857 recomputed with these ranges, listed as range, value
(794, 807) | 132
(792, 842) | 130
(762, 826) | 131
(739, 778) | 130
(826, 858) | 144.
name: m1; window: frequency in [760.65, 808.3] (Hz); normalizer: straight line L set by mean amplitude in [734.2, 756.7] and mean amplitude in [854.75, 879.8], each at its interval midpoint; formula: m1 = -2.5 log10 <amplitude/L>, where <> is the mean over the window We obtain -0.06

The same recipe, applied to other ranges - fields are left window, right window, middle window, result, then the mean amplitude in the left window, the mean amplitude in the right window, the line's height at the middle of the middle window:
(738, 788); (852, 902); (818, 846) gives -0.03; 132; 136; 134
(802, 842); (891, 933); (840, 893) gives -0.07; 129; 132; 130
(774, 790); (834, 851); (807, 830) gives 0.15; 138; 144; 141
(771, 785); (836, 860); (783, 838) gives 0.08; 138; 144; 141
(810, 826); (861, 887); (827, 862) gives -0.13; 121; 135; 128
